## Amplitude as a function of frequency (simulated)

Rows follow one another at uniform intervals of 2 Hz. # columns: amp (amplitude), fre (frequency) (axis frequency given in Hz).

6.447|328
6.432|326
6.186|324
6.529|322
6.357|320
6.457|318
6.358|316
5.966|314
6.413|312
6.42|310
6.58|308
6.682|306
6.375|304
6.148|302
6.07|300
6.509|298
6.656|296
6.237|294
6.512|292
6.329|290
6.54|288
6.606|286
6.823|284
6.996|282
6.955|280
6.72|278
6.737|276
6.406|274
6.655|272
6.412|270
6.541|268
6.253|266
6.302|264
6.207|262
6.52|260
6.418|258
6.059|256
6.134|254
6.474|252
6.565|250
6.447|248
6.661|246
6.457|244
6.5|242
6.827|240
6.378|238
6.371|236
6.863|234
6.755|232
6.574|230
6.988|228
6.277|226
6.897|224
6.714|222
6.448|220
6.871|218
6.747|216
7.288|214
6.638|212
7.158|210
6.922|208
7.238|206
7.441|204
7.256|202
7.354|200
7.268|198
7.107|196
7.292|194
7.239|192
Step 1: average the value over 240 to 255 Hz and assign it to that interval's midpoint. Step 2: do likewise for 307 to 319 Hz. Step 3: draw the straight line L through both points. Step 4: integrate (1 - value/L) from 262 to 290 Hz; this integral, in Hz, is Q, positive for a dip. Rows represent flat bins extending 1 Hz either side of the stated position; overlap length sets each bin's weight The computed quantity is -0.67 Hz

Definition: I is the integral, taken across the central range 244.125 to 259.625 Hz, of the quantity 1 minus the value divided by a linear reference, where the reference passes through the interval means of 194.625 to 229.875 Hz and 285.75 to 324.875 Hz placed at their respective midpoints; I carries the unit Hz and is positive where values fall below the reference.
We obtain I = 0.7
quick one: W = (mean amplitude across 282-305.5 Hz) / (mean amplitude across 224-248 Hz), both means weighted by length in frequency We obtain 0.98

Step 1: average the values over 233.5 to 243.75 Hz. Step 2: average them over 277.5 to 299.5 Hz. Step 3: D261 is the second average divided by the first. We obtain 1.0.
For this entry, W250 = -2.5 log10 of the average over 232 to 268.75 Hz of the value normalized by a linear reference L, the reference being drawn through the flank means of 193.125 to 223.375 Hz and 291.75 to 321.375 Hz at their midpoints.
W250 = 0.05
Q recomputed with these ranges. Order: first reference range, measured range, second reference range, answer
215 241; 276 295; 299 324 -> -0.55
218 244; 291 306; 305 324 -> 0.16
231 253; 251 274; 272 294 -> 0.85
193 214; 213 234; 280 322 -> 0.80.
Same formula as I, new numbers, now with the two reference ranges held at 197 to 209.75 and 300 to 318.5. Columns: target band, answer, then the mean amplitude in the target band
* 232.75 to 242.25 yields 0.49 Hz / 6.6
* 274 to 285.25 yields -0.33 Hz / 6.8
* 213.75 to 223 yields 0.44 Hz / 6.78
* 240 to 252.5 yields 0.62 Hz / 6.54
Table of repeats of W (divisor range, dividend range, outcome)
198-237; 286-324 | 0.93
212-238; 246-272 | 0.95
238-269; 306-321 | 0.99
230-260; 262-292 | 1.01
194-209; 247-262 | 0.88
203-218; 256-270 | 0.90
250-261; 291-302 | 1.00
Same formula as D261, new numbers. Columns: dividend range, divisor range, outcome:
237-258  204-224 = 0.93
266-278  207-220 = 0.95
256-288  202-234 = 0.95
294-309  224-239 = 0.97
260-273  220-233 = 0.96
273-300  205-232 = 0.97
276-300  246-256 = 1.03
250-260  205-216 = 0.90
